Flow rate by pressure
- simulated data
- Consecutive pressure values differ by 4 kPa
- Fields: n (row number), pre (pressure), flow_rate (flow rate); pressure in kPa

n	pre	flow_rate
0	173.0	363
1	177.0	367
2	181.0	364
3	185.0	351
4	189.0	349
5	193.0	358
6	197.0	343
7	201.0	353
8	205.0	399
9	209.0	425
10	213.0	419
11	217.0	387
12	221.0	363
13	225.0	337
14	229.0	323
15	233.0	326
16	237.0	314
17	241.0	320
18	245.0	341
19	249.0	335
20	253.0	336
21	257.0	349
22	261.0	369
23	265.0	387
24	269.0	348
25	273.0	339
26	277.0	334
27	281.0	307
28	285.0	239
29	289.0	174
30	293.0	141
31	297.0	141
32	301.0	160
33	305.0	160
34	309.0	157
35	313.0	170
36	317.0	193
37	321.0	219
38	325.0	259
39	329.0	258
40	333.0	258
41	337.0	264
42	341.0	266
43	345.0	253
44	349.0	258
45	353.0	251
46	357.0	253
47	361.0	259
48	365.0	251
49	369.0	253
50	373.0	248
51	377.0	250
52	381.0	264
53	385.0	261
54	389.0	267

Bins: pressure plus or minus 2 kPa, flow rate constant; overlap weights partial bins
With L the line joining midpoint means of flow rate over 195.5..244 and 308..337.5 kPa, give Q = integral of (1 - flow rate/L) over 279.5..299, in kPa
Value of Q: 5.2 kPa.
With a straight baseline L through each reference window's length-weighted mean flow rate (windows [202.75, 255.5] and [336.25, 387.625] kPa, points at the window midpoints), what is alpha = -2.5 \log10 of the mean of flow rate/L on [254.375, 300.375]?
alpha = 0.15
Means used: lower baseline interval 356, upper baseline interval 256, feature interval 281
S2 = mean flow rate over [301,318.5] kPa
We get 168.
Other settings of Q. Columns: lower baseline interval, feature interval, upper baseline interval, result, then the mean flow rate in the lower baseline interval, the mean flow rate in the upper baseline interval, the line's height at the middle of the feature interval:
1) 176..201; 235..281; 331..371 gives -4.3 kPa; 355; 257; 313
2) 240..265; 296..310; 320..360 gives 6.6 kPa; 346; 255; 293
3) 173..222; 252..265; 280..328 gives -4.3 kPa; 373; 192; 269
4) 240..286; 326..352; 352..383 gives 1.6 kPa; 336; 254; 276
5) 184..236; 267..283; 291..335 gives -4.8 kPa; 363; 192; 255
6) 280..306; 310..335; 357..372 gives -1.0 kPa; 185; 254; 214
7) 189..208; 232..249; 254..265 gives 1.7 kPa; 365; 362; 363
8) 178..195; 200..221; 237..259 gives -2.9 kPa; 356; 334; 348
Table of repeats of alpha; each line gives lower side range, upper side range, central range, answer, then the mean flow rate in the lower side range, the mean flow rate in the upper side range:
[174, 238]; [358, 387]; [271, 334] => 0.345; 362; 255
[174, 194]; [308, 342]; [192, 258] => -0.111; 358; 228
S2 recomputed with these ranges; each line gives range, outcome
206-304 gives 312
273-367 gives 230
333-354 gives 259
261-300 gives 270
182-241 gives 359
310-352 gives 238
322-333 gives 255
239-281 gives 344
